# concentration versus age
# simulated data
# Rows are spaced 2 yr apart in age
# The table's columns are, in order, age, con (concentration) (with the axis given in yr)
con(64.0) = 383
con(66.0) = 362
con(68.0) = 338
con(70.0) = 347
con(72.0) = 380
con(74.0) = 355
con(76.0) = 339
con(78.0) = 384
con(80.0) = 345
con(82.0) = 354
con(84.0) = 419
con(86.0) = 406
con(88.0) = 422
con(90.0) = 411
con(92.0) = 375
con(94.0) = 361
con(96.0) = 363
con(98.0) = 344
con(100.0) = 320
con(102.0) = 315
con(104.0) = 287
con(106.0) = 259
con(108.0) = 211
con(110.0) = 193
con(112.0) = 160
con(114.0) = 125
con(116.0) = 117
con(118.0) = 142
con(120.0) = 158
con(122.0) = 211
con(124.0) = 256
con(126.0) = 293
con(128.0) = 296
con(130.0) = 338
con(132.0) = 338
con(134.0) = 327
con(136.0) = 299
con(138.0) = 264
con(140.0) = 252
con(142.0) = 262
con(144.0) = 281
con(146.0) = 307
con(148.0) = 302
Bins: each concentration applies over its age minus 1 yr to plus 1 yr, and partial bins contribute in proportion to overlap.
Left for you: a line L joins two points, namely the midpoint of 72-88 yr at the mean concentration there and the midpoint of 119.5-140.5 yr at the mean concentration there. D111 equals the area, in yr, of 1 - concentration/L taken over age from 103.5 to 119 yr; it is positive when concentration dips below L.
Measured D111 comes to 6.5 yr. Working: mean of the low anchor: 375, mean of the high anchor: 279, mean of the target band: 184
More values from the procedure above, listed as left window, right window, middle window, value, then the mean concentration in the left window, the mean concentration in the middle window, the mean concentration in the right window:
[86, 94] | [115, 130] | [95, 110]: 1.8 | 398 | 293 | 219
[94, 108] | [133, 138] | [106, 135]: 7.5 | 311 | 227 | 303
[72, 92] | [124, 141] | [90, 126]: 9.4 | 381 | 253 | 298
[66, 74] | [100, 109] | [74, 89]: -2.4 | 356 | 380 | 274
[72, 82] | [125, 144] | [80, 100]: -2.0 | 358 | 379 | 296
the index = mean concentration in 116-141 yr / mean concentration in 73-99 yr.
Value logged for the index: 0.69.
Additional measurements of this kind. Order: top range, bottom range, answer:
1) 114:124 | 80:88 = 0.42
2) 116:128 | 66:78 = 0.59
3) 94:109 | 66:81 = 0.85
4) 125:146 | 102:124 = 1.51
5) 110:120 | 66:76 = 0.41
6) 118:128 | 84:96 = 0.58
